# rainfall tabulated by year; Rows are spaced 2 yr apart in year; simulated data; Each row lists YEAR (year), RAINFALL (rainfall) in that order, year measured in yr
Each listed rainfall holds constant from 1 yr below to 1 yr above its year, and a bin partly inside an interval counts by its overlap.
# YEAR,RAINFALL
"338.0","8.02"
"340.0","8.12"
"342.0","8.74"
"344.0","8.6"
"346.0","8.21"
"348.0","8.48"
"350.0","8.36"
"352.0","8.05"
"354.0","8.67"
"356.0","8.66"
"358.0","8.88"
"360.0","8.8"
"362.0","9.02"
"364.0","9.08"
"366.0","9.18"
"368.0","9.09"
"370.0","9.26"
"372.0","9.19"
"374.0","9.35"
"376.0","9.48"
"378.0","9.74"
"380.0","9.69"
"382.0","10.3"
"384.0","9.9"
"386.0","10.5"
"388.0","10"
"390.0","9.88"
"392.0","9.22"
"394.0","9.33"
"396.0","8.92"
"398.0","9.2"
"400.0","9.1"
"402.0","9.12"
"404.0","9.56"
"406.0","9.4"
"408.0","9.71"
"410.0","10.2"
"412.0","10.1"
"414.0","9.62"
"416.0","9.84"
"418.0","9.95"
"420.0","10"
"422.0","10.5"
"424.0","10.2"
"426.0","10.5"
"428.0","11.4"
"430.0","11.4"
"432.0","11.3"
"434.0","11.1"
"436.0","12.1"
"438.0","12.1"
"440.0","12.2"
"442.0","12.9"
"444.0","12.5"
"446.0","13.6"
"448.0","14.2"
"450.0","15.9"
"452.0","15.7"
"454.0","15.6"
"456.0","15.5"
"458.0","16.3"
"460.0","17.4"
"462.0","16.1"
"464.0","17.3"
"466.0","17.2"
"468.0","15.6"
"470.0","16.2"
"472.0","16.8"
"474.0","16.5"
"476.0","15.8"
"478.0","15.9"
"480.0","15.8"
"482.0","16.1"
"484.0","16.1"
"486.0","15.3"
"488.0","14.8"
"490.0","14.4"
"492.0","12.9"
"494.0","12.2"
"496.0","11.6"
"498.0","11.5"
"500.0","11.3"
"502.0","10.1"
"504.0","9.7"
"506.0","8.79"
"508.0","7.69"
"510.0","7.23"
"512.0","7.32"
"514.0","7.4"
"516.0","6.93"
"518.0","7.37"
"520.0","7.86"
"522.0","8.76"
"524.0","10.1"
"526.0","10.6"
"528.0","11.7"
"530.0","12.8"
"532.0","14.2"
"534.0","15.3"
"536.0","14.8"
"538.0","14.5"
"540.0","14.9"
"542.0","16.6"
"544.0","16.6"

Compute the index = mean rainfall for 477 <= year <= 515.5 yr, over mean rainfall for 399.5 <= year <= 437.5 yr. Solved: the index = 1.15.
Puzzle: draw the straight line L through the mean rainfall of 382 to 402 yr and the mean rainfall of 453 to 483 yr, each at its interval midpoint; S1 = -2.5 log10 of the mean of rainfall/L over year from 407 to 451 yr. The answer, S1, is 0.130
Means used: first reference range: 9.58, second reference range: 16.3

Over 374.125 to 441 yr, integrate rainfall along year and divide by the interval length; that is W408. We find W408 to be 10.2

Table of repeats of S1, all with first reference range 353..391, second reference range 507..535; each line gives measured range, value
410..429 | -0.082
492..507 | -0.134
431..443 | -0.247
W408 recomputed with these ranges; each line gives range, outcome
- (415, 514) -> 13.1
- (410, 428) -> 10.2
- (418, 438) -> 11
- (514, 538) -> 10.9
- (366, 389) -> 9.66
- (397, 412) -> 9.51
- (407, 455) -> 11.8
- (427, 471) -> 14.3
